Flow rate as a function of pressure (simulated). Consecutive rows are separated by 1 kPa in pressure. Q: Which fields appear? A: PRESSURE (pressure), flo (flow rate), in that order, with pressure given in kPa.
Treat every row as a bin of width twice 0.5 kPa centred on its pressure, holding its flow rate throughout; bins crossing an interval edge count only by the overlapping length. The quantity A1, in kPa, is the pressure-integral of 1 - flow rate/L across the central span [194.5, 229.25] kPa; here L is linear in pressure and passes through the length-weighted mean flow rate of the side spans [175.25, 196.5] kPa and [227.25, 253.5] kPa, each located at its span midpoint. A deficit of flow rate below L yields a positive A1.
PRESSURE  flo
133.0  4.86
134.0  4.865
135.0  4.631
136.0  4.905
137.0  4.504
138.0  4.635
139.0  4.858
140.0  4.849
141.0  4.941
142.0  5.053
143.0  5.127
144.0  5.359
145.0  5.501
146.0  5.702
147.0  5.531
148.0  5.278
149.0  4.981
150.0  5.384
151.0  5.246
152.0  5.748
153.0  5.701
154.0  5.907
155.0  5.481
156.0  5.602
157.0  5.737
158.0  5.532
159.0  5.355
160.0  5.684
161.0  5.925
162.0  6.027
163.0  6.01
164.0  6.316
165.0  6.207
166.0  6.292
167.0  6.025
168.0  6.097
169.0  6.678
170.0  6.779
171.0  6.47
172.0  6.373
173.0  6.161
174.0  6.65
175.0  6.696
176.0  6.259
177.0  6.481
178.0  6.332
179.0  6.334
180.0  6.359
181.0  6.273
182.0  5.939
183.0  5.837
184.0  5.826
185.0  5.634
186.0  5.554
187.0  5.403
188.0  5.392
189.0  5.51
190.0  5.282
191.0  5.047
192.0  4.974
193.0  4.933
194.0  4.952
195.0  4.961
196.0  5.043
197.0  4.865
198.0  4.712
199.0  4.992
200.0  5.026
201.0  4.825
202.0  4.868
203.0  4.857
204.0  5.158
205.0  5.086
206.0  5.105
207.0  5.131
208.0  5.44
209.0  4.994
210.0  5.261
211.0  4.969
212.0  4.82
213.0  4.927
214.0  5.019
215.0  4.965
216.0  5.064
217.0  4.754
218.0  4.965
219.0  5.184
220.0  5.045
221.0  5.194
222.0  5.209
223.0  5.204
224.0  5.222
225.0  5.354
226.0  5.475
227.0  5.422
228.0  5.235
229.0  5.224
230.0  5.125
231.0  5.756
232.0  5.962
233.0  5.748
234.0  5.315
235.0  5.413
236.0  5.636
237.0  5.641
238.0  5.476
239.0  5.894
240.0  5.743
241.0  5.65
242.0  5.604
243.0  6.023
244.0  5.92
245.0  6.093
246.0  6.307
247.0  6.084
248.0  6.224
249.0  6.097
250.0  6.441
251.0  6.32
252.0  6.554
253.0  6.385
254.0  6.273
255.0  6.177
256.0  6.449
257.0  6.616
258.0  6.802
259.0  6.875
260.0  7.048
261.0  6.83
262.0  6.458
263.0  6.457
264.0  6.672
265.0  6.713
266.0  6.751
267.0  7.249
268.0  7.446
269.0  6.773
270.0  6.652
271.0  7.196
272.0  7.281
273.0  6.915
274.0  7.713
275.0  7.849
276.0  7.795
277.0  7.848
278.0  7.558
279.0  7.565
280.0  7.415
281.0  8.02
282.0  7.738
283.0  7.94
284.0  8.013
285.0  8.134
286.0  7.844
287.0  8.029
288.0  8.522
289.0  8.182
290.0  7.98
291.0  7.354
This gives 4.03 kPa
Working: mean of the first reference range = 5.65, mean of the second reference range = 5.84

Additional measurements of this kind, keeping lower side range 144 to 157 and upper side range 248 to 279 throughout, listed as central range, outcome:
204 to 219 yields 2.9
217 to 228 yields 2.0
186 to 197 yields 1.6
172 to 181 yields -0.9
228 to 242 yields 2.1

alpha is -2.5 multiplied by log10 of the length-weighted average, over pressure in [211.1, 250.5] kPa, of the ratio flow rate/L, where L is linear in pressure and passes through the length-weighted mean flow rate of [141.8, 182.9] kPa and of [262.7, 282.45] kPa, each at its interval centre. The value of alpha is 0.23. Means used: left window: 5.92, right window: 7.29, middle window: 5.49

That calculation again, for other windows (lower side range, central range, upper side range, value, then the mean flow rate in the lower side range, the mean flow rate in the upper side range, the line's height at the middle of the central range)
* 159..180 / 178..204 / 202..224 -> 0.065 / 6.27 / 5.06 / 5.67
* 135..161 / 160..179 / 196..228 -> -0.204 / 5.3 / 5.07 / 5.22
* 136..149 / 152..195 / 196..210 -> -0.166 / 5.1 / 5.02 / 5.06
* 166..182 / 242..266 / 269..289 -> 0.150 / 6.38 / 7.68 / 7.37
